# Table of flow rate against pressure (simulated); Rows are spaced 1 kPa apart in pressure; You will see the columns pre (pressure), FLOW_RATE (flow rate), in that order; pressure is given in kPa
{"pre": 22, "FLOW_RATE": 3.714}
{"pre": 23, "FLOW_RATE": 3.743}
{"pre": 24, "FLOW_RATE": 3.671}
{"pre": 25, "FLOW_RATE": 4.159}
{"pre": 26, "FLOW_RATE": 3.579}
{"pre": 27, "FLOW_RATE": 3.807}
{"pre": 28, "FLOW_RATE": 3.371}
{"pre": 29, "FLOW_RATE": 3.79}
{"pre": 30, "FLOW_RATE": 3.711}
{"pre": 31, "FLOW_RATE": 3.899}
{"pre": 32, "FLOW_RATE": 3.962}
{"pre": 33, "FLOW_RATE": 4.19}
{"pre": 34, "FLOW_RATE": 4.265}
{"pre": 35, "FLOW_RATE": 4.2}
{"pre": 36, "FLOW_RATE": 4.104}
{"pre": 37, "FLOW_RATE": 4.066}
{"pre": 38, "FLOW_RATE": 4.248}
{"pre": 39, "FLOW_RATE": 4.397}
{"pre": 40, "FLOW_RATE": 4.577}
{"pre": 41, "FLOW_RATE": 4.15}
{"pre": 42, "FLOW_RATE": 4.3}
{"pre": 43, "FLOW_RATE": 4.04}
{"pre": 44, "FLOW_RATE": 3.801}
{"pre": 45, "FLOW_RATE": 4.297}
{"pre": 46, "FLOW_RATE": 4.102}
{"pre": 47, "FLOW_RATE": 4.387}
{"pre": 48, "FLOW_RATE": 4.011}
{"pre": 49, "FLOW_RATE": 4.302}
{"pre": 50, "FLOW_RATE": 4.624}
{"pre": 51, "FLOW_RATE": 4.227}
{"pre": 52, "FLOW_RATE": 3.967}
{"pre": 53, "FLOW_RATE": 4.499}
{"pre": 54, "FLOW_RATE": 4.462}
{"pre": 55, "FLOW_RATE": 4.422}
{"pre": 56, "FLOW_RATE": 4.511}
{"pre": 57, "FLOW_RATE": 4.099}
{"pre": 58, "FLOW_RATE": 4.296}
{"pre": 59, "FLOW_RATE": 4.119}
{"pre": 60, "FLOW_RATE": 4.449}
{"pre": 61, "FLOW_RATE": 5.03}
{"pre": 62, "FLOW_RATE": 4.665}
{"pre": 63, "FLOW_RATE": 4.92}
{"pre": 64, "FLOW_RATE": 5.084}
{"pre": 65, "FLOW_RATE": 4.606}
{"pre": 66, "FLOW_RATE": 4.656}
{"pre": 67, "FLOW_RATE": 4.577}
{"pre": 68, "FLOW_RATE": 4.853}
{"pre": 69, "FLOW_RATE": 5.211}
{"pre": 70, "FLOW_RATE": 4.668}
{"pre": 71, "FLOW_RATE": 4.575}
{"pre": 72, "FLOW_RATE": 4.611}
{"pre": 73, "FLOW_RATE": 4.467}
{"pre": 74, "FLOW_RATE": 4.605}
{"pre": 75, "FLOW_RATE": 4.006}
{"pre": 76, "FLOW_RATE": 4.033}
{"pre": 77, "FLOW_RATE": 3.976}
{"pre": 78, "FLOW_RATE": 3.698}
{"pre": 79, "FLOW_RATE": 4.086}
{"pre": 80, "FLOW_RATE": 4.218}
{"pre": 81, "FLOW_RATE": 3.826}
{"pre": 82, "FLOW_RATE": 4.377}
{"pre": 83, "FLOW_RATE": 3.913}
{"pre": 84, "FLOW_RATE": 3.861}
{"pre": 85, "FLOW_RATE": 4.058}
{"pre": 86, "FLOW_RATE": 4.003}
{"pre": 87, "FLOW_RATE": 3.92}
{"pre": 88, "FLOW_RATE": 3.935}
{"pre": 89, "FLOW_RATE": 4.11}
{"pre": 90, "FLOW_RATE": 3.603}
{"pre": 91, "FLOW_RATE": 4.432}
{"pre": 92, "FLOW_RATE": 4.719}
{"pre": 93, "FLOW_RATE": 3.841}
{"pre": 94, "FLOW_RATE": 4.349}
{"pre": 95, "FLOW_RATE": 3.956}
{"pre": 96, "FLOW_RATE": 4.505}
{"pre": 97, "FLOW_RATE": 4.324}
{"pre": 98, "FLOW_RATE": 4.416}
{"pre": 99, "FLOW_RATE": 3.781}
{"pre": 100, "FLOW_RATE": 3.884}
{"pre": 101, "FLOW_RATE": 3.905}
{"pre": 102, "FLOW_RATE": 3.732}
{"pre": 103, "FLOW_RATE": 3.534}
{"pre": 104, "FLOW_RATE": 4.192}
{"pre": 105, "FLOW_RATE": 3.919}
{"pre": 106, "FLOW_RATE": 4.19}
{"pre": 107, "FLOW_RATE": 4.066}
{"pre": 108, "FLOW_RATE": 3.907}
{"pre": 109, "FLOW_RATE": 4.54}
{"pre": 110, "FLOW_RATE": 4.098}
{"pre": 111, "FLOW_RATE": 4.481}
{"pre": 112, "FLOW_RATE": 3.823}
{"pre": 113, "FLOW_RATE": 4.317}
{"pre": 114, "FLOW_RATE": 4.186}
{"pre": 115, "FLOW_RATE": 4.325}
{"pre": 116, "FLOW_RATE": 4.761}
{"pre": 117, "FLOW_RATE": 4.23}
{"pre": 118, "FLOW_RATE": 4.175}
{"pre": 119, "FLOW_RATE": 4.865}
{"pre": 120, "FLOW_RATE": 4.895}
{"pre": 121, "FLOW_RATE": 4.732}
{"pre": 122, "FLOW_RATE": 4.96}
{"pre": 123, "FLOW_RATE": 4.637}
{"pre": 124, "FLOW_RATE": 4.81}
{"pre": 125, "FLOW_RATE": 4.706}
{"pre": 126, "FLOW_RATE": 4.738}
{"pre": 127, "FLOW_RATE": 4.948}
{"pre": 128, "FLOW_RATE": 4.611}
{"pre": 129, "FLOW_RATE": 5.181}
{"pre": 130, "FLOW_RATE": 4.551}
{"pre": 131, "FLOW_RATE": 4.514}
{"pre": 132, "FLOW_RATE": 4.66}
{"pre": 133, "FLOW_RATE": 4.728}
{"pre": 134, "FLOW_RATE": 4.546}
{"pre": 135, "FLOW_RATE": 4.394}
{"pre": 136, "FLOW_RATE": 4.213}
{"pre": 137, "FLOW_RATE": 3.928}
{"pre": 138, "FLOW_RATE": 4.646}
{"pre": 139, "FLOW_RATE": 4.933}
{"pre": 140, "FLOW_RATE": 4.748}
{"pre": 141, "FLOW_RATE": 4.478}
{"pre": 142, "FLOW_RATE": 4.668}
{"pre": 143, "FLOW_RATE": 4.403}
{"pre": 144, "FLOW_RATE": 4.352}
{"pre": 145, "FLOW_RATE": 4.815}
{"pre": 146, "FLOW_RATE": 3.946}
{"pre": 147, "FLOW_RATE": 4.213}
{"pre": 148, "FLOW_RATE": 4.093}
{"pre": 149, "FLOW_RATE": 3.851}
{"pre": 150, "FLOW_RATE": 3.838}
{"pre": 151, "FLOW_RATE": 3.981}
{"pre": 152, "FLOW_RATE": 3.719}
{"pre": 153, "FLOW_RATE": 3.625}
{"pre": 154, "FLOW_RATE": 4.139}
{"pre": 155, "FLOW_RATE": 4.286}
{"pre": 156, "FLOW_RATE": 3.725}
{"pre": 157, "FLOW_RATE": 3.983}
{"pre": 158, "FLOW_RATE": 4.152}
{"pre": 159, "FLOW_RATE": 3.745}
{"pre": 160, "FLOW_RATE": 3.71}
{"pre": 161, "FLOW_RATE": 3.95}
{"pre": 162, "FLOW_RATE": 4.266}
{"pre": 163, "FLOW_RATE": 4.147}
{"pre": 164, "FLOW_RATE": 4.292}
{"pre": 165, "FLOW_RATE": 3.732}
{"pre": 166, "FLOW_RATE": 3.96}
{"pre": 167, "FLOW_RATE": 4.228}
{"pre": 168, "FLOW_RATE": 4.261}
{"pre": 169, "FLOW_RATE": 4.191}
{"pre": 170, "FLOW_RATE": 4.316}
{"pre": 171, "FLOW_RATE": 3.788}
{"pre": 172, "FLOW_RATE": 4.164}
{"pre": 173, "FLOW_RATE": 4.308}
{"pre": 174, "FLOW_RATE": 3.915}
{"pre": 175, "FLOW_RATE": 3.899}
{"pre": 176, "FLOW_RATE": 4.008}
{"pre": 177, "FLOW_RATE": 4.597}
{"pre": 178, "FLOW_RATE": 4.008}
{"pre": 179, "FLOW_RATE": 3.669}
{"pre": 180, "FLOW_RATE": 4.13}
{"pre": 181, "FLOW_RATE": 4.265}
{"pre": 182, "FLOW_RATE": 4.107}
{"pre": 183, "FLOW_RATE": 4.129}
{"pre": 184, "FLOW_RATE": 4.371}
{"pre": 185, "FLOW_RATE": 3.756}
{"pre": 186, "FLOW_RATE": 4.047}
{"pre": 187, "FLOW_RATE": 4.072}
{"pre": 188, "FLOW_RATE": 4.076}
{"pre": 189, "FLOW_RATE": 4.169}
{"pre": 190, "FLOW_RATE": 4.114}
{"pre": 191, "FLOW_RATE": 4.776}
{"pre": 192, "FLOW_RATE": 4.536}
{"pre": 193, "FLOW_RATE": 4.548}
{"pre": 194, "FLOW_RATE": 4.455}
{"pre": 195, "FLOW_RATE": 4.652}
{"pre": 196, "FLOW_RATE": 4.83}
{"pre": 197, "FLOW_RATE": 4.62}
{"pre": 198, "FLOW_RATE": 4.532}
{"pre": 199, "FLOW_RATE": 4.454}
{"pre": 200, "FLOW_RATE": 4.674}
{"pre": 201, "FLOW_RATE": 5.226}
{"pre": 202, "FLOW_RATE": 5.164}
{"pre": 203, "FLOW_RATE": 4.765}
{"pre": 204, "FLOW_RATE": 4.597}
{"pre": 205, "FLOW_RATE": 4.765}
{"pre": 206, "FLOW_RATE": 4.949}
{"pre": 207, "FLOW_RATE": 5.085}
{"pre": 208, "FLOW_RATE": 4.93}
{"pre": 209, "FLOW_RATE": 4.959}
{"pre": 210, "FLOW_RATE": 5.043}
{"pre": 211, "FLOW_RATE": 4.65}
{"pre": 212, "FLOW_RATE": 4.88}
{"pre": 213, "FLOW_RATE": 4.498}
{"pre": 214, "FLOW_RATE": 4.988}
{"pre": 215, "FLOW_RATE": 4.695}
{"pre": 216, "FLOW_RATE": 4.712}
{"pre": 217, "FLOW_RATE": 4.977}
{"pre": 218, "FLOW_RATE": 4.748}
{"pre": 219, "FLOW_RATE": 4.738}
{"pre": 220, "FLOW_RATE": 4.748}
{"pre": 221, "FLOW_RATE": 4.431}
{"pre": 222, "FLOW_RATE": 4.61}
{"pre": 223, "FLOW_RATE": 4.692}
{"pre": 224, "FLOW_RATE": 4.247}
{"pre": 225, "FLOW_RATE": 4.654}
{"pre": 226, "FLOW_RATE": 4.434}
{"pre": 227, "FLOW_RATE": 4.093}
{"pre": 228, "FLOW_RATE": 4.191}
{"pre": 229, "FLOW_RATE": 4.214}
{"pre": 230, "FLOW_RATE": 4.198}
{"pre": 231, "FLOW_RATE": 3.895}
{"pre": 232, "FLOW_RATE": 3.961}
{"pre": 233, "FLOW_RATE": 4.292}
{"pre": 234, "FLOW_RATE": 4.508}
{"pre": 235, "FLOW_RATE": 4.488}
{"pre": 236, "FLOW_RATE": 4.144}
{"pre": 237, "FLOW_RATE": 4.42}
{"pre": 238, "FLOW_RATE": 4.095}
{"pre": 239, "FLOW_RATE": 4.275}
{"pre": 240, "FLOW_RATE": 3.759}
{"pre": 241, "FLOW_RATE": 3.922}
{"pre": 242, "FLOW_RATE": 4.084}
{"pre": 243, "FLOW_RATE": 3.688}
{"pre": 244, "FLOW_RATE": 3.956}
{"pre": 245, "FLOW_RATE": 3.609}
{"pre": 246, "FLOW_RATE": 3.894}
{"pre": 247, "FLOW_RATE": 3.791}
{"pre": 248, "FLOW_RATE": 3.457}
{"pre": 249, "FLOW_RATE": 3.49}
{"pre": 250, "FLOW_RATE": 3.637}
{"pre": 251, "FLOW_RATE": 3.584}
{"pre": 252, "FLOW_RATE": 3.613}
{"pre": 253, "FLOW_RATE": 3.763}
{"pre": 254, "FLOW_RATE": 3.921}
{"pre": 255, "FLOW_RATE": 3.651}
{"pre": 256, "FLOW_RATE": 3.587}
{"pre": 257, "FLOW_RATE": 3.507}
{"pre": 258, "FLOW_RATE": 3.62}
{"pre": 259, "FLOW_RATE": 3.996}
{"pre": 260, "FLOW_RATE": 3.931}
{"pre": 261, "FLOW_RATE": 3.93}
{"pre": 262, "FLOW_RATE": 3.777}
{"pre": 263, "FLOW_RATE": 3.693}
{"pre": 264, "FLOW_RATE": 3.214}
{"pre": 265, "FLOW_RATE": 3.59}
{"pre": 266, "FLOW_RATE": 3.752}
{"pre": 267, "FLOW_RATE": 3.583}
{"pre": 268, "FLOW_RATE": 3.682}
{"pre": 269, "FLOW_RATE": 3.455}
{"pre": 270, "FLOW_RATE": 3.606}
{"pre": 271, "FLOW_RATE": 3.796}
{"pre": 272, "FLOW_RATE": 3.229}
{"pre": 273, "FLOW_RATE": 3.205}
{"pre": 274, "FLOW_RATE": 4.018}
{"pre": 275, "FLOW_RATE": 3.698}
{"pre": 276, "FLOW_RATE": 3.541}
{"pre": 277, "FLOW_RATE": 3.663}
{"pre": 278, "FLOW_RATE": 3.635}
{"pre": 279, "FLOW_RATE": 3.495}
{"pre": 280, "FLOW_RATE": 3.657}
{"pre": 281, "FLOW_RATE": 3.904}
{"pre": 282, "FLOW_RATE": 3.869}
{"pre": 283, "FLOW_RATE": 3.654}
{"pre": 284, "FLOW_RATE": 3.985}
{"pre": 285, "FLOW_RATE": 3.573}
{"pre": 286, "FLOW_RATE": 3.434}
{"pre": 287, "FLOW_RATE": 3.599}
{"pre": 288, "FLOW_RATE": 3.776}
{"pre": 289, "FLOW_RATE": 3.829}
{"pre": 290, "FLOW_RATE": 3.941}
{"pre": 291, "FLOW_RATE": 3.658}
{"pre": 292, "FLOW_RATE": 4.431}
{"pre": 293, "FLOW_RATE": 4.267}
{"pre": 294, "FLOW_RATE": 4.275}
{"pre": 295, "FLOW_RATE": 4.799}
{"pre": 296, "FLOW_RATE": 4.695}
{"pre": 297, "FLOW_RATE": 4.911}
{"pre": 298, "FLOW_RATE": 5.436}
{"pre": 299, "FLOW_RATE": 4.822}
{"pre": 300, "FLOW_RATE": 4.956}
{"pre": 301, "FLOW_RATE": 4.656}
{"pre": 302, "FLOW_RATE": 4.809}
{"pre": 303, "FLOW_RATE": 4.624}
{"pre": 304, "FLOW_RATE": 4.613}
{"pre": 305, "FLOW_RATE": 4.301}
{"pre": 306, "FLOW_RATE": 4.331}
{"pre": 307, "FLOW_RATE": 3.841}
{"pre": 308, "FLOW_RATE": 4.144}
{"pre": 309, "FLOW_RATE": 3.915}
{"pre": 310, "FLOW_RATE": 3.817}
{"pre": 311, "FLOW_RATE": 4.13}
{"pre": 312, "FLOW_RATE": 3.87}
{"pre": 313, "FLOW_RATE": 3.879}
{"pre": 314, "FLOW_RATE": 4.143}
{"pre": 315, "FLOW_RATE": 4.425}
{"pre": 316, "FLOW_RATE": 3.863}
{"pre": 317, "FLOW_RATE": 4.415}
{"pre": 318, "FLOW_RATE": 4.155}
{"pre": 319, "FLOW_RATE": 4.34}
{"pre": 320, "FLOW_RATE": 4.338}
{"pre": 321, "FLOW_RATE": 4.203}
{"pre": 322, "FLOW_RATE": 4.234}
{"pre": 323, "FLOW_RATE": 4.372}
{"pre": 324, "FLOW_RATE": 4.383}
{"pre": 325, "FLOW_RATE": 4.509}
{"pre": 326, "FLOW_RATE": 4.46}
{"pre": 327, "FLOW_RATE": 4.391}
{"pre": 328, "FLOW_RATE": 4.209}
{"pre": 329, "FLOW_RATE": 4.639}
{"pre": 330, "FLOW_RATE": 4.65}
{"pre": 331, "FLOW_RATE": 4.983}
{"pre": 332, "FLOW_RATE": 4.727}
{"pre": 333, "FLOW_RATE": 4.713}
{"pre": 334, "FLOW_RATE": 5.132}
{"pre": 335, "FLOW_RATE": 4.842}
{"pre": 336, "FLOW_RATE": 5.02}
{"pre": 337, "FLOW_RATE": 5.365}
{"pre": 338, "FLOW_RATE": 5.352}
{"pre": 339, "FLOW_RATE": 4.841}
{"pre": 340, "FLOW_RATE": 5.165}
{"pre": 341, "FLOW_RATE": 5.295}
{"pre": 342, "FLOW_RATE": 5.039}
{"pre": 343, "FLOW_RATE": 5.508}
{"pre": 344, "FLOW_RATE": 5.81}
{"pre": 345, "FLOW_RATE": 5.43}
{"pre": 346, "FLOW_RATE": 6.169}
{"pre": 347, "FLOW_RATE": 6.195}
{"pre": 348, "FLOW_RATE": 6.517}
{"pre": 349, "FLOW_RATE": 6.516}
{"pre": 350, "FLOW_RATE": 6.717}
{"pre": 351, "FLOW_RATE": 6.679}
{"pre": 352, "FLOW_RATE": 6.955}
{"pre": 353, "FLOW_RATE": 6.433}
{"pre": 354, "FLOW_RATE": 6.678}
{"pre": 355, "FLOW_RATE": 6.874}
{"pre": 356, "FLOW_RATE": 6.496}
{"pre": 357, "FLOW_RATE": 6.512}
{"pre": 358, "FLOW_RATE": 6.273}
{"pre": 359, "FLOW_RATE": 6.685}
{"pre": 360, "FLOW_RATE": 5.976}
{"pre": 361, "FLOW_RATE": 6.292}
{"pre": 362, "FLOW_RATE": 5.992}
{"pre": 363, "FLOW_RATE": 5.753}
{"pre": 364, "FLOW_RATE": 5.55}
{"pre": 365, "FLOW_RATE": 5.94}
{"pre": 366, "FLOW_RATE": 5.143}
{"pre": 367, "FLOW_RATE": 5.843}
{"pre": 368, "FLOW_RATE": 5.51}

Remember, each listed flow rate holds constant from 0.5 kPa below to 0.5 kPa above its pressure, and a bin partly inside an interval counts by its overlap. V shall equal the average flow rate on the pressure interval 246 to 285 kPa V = 3.66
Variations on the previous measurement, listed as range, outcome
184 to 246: 4.46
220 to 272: 3.93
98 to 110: 3.99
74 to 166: 4.23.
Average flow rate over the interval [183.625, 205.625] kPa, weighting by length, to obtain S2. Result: 4.51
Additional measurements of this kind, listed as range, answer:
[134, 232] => 4.35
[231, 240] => 4.22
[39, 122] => 4.28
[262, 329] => 4.06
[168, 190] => 4.1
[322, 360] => 5.52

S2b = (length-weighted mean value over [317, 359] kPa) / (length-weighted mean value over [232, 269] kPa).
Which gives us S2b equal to 1.4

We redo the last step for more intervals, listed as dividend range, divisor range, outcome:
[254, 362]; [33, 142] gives 1.05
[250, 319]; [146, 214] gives 0.92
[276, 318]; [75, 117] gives 1.01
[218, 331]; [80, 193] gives 0.96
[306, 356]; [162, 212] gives 1.14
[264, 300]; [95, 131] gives 0.89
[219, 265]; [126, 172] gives 0.94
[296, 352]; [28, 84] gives 1.12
